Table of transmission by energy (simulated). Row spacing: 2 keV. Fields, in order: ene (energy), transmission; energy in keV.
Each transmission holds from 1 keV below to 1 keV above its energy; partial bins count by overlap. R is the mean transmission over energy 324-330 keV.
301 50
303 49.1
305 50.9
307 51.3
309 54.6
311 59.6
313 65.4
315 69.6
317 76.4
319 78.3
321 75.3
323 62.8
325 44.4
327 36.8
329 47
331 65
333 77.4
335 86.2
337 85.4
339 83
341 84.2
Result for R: 42.7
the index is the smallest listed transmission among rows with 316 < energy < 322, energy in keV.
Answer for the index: 75.3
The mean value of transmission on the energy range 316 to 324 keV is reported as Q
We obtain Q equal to 73.2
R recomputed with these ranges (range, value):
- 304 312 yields 54.1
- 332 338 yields 83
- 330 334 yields 71.2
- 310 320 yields 69.9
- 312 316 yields 67.5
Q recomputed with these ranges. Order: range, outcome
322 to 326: 53.6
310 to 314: 62.5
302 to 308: 50.4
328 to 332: 56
